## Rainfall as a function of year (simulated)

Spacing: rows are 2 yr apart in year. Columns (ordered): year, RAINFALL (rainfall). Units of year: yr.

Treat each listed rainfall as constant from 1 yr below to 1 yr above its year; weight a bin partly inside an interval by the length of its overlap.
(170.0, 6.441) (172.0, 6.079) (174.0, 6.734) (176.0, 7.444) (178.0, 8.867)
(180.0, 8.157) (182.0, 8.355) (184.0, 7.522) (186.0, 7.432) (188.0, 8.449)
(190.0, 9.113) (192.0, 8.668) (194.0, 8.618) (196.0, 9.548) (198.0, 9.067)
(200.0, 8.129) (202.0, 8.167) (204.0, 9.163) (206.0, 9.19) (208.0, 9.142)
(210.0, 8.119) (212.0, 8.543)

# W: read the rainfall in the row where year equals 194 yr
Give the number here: 8.618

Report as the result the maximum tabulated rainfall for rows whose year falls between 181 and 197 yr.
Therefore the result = 9.548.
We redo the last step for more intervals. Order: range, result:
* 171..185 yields 8.867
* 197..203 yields 9.067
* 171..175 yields 6.734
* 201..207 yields 9.19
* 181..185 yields 8.355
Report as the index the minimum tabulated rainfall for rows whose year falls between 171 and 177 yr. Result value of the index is 6.079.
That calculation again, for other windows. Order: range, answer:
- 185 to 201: 7.432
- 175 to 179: 7.444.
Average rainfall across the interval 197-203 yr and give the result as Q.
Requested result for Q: 8.45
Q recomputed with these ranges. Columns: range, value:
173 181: 7.8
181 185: 7.94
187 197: 8.88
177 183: 8.46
